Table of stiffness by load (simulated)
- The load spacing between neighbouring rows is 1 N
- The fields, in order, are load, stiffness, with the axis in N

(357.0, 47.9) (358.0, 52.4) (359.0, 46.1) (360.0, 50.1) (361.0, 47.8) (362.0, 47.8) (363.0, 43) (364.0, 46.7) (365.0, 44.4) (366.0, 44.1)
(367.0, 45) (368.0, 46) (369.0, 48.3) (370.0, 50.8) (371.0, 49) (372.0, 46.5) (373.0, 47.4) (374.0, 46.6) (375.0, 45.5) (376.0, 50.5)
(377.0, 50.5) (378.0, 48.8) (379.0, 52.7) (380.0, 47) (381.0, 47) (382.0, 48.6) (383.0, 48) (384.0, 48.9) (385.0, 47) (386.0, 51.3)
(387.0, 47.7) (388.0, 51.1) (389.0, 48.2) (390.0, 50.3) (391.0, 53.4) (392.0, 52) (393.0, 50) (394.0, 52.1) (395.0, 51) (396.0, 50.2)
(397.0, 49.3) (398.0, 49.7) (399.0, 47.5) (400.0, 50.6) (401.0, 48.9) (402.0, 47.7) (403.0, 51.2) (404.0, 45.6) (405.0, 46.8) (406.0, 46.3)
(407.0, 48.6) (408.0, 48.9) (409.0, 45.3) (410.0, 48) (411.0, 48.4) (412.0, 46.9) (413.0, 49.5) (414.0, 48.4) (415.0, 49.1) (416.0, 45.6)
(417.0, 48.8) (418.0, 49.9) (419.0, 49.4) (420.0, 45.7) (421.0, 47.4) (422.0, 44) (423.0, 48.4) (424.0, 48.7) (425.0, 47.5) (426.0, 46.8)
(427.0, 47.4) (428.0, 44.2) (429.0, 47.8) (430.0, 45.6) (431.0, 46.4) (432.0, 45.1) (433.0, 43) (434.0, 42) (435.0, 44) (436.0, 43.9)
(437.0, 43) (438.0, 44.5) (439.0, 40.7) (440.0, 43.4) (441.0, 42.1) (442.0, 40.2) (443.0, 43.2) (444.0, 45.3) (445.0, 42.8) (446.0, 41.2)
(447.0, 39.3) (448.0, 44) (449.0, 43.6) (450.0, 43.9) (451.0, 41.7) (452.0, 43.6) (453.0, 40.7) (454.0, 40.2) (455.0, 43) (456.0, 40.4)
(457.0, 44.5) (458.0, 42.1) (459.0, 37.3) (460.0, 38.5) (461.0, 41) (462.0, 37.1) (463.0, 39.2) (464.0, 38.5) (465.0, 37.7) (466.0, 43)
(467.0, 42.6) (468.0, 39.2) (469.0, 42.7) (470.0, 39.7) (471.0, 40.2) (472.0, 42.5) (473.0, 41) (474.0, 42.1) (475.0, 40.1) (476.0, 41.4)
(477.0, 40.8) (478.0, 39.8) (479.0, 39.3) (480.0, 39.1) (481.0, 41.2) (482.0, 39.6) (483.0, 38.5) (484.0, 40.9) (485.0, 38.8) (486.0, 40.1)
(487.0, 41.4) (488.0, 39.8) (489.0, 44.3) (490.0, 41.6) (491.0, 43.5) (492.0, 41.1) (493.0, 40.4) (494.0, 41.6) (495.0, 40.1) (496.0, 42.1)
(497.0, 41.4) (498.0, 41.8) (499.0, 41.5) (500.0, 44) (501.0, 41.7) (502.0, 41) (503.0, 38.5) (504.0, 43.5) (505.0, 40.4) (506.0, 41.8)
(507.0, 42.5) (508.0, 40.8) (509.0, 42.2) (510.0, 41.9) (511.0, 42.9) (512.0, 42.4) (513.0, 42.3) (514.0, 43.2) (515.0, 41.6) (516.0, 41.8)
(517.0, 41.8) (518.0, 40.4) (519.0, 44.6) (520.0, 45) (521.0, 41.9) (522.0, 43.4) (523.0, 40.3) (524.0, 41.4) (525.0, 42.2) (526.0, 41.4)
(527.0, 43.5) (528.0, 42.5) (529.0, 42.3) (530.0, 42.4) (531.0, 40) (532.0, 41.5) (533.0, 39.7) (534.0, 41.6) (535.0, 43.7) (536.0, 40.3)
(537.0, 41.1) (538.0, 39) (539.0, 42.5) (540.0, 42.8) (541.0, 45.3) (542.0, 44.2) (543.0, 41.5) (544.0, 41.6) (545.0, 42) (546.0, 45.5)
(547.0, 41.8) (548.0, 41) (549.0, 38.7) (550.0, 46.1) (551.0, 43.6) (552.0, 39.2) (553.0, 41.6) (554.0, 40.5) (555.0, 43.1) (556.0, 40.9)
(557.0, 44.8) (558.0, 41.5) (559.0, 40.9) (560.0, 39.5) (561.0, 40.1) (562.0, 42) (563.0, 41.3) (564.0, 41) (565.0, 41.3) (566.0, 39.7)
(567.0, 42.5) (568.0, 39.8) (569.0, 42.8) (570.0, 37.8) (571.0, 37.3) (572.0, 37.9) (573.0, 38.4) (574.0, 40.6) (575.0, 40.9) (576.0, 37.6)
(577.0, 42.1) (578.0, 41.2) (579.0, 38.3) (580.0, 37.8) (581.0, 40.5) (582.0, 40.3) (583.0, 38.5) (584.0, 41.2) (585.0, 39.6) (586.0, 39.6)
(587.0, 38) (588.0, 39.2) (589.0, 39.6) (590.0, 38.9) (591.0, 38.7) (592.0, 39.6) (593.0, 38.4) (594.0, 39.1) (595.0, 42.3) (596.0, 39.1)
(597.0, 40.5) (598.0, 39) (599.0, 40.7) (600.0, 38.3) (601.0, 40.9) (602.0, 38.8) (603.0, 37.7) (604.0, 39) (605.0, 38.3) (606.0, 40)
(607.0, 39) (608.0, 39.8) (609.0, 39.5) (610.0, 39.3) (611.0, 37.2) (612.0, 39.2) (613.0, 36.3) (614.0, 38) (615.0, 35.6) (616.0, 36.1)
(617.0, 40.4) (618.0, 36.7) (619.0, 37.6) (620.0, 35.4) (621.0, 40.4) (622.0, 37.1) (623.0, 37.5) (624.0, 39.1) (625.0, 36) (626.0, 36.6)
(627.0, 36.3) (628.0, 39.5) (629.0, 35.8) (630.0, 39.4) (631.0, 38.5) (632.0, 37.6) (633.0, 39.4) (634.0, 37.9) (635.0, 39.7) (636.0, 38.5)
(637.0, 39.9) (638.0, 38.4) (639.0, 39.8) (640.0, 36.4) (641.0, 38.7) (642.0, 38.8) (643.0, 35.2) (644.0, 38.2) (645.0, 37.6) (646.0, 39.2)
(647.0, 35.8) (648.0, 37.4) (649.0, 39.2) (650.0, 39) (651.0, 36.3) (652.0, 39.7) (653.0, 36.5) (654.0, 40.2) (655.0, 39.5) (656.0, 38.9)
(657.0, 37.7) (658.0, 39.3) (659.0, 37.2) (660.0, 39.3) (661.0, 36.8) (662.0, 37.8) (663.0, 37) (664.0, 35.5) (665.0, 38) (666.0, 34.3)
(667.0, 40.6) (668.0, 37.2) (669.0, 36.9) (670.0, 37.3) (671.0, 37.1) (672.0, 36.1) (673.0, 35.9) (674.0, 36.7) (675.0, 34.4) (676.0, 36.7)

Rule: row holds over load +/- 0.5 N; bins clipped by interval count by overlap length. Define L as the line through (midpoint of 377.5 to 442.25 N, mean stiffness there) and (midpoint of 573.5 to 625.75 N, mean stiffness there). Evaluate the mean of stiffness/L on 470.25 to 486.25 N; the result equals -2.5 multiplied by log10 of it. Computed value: 0.105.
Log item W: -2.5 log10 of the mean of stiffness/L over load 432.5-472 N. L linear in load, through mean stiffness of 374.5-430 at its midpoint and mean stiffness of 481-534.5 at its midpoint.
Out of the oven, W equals 0.09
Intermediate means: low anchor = 48.5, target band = 41.6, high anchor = 41.6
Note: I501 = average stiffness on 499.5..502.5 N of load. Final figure 42.2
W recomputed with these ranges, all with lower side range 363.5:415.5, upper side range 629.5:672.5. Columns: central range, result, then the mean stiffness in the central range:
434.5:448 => 0.09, 42.6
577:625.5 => 0.03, 38.9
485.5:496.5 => 0.08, 41.5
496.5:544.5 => 0.03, 42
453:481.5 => 0.12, 40.5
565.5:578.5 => 0.03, 39.9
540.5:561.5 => 0.00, 42.1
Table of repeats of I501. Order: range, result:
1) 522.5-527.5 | 41.8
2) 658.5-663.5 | 37.6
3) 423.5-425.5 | 48.1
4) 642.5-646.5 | 37.6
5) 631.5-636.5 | 38.6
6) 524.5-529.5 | 42.4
